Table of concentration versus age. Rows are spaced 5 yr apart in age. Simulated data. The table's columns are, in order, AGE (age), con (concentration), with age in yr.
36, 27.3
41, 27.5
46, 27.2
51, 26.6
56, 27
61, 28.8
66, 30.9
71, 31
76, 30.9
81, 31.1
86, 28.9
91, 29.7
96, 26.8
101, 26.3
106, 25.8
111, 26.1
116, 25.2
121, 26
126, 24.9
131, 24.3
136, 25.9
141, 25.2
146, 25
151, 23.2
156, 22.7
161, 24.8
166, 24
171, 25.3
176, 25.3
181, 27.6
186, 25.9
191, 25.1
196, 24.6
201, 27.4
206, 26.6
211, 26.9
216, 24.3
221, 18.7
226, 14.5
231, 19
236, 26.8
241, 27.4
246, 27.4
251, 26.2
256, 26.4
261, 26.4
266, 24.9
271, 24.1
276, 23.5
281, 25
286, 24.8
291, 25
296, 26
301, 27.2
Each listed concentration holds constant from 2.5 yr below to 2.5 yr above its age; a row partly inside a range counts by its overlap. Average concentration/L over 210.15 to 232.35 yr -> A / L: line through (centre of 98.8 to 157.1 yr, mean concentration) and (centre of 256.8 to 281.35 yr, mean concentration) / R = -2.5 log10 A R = 0.22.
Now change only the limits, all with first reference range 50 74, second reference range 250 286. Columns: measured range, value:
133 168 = 0.12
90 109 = 0.06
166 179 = 0.08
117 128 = 0.10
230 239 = 0.09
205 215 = -0.01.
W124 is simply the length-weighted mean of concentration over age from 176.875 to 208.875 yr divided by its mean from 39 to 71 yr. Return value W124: 0.93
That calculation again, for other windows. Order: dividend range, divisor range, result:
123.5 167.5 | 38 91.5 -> 0.84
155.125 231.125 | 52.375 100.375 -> 0.82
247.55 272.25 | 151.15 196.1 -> 1.03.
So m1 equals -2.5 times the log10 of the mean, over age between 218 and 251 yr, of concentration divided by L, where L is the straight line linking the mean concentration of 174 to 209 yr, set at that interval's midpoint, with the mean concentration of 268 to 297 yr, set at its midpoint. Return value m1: 0.125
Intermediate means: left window 26.1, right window 24.7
